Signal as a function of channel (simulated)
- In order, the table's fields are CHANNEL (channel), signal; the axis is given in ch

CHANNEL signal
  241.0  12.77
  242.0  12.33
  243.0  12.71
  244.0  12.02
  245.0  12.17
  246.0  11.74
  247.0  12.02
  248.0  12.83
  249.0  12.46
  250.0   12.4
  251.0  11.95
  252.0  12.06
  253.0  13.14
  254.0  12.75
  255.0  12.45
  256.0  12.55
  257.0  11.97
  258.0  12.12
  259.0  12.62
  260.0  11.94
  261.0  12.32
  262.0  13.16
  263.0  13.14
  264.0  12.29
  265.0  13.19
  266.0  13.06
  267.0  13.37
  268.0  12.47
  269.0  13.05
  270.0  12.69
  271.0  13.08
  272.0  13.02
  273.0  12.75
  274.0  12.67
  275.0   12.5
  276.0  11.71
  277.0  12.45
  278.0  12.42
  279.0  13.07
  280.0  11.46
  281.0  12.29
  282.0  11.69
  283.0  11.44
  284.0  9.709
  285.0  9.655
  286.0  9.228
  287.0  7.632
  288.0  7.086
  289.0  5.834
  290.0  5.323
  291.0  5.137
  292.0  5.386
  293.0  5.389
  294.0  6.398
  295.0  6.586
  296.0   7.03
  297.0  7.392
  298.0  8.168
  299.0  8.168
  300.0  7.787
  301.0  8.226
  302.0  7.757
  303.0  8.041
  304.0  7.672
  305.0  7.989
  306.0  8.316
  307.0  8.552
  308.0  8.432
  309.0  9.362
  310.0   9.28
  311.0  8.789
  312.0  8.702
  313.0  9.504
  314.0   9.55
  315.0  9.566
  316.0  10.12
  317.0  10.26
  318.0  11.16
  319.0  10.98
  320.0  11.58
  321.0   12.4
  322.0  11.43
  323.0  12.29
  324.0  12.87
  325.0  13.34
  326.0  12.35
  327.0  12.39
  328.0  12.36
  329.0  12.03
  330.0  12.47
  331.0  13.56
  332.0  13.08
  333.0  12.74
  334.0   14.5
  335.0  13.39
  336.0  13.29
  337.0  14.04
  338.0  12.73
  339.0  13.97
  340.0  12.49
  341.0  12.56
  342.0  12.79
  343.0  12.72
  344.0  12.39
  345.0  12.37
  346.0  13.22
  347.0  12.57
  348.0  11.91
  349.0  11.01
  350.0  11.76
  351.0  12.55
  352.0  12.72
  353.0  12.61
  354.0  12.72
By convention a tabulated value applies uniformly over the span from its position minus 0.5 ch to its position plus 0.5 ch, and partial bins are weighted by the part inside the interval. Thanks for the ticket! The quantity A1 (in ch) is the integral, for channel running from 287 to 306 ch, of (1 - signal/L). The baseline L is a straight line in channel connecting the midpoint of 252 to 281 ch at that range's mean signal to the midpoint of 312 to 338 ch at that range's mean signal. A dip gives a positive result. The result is 8.1 ch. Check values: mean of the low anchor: 12.6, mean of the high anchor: 12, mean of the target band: 7.02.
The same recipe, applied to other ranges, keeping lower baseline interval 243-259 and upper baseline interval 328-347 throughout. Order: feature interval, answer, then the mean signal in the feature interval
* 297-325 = 7.1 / 9.55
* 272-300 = 7.4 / 9.25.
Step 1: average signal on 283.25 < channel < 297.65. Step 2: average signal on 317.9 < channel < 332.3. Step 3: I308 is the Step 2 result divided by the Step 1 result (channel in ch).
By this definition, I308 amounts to 1.74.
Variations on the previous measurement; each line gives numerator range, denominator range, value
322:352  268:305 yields 1.34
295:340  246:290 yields 0.90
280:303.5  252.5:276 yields 0.63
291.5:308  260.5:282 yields 0.59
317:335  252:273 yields 0.98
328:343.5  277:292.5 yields 1.41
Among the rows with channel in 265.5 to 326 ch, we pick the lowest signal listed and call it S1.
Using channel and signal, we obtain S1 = 5.137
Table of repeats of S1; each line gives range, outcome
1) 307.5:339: 8.432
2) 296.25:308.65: 7.392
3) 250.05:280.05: 11.46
